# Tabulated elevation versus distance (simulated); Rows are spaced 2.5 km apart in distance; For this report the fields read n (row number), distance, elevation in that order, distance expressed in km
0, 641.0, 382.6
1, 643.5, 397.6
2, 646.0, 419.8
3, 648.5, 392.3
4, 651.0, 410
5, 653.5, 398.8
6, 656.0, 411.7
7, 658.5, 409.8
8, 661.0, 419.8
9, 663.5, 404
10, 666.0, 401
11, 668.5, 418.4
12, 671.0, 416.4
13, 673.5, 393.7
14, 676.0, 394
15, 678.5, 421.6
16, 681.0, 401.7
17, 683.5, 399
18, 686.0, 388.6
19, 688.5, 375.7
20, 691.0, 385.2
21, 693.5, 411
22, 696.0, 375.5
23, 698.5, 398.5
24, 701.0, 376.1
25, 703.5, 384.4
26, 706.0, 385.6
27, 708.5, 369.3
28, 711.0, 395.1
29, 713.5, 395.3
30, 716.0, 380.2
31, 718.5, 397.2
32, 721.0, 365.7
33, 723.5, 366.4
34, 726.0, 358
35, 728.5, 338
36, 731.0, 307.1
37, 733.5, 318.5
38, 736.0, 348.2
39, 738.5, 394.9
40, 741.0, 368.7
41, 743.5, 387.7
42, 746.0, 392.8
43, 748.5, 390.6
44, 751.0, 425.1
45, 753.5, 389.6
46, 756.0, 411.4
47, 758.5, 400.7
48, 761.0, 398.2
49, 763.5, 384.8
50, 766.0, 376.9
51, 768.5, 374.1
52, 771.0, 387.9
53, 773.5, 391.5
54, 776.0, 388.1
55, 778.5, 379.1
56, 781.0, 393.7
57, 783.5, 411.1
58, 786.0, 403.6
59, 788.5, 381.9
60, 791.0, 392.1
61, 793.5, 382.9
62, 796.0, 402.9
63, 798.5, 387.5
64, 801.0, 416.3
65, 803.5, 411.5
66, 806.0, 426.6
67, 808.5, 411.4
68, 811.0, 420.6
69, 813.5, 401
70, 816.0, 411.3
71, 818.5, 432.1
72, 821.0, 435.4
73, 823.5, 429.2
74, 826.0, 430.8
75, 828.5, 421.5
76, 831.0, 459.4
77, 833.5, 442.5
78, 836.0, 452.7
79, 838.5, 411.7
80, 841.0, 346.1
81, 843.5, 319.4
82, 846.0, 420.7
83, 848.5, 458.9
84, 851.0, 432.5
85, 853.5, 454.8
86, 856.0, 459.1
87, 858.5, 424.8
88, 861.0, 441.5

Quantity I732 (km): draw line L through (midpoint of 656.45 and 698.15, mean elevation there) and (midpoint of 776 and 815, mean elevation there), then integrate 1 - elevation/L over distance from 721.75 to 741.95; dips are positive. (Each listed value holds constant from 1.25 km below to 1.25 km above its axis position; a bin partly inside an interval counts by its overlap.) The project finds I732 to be 2.6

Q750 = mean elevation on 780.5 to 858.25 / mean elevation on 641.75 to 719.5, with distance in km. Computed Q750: 1.0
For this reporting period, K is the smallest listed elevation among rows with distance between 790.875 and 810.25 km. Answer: 382.9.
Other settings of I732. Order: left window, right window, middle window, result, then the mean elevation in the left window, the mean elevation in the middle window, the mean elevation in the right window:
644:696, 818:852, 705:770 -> 5.1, 403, 378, 421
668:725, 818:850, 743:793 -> 1.6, 391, 393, 420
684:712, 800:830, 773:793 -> 0.9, 386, 392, 421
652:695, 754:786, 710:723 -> 0.4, 403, 385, 392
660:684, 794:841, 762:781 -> 1.4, 407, 384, 420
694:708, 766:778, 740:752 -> -0.3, 385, 393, 384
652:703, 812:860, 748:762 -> 0.3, 400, 403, 423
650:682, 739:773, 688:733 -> 2.8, 408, 375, 392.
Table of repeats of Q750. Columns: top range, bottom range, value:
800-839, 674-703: 1.08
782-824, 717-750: 1.12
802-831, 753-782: 1.08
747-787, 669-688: 0.98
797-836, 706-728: 1.12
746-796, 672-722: 1.01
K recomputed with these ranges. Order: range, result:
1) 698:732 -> 307.1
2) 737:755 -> 368.7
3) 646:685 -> 392.3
